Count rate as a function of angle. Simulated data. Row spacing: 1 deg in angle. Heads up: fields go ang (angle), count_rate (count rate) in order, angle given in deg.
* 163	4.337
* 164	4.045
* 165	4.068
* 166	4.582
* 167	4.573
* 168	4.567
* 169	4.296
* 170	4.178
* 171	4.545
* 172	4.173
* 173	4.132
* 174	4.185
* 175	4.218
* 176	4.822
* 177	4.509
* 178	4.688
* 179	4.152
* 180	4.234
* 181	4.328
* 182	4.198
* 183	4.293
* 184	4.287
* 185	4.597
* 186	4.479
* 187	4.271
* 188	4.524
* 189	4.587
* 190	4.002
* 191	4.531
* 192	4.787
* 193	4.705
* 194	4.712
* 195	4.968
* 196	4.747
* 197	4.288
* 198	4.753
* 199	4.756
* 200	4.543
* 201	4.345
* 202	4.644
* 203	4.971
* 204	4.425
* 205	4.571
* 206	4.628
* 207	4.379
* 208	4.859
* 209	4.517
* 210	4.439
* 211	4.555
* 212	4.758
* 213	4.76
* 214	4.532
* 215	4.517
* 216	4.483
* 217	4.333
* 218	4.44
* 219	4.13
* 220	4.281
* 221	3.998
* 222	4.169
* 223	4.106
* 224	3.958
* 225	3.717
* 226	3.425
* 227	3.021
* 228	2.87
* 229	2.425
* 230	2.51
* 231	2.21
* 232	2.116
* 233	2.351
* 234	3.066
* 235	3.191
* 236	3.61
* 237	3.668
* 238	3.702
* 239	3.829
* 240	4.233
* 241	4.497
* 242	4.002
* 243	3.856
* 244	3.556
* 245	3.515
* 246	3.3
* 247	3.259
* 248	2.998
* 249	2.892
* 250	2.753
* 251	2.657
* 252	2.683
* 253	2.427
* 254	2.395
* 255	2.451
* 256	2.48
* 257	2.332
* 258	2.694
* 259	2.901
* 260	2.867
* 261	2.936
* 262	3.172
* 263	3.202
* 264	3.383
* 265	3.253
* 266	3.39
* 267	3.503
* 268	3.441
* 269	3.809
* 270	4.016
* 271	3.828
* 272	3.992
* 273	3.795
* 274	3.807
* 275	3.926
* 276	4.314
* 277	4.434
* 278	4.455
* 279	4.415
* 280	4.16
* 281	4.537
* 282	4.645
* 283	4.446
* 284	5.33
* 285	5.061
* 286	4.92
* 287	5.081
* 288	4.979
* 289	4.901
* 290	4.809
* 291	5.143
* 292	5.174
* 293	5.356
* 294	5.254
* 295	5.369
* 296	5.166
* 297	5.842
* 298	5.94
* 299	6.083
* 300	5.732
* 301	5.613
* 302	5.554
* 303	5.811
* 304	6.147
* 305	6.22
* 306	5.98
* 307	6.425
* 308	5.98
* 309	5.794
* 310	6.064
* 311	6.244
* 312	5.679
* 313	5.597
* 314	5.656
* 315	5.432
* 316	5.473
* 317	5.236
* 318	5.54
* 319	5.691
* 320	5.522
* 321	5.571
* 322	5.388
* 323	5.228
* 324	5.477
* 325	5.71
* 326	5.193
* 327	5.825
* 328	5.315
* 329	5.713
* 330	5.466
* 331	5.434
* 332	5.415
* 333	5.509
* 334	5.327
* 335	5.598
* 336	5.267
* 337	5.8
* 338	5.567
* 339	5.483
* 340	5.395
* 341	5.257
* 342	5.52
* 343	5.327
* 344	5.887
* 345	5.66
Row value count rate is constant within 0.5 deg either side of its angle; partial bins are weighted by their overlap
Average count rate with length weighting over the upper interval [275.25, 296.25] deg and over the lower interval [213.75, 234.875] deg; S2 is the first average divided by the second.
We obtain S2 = 1.4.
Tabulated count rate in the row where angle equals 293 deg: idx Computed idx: 5.356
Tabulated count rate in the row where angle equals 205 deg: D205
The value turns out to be 4.571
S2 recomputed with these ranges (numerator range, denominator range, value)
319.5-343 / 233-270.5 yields 1.70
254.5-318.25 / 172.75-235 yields 1.12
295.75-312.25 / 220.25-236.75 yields 1.85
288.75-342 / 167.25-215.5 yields 1.24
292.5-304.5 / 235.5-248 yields 1.52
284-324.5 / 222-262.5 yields 1.77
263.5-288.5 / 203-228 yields 0.98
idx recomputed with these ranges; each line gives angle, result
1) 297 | 5.842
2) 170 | 4.178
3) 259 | 2.901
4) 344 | 5.887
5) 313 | 5.597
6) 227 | 3.021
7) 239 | 3.829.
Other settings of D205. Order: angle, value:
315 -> 5.432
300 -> 5.732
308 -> 5.98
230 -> 2.51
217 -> 4.333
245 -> 3.515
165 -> 4.068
